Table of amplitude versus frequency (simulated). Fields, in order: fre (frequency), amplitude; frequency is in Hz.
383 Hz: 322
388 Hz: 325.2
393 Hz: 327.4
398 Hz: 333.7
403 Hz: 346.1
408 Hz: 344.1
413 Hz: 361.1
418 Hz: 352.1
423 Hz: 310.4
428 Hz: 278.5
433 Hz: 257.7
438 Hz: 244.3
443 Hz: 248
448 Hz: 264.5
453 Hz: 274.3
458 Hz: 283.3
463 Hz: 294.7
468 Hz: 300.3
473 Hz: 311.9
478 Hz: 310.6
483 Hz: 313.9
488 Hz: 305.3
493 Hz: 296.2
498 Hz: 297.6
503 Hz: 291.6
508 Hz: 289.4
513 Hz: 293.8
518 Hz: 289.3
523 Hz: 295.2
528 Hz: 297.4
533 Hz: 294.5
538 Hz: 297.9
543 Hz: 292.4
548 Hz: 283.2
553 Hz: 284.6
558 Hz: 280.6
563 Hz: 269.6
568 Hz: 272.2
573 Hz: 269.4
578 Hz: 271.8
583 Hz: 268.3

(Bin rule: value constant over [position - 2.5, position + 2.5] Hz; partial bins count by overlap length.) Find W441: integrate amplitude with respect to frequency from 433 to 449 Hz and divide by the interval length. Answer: 252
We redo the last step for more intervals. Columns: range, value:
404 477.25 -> 296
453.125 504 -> 300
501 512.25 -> 291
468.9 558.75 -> 296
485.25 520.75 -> 295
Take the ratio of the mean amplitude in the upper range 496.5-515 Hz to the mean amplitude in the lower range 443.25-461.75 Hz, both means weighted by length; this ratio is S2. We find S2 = 1.08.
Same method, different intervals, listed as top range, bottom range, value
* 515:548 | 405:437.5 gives 0.94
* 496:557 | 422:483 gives 1.03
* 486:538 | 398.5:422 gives 0.85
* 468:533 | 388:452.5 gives 0.98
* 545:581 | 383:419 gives 0.81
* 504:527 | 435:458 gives 1.12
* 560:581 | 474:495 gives 0.88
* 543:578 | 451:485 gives 0.93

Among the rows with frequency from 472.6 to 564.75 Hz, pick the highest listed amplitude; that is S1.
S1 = 313.9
